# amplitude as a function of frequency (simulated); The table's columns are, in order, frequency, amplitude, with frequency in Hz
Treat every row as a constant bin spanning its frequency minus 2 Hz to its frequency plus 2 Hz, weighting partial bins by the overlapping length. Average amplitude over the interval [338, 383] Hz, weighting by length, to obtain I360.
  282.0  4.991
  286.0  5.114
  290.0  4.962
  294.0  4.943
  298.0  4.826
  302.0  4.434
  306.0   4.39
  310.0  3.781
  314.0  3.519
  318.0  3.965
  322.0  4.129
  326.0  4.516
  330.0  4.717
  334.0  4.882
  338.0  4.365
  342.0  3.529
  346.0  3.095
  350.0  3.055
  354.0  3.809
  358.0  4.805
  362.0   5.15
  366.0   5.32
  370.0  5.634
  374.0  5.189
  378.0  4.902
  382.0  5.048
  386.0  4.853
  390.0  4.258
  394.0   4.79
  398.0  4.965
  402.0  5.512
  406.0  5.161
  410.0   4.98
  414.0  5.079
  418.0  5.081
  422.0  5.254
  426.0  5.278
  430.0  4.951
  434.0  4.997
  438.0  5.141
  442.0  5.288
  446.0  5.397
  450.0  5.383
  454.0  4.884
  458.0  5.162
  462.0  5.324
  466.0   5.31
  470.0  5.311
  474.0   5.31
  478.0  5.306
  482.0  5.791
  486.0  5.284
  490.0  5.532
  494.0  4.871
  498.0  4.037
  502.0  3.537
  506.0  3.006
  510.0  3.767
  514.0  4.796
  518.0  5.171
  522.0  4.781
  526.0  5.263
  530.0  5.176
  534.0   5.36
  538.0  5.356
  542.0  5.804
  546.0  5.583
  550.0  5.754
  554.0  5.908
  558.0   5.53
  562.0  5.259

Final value 4.49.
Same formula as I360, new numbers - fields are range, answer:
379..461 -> 5.07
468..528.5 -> 4.79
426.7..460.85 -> 5.16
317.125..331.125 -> 4.34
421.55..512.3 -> 4.96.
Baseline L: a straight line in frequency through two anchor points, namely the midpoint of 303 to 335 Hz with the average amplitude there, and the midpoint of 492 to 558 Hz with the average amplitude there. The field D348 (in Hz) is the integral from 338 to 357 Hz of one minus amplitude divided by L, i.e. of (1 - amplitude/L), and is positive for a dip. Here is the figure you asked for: 3.4 Hz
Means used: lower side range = 4.22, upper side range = 4.91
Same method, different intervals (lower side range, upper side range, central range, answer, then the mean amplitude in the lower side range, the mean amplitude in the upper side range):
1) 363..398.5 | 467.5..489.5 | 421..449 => 0.2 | 5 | 5.41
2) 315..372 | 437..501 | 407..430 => -1.3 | 4.34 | 5.18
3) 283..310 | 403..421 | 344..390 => 3.3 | 4.71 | 5.11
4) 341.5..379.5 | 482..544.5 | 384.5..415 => -2.5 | 4.48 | 4.82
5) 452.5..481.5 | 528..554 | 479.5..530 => 6.7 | 5.26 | 5.54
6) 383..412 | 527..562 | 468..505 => 2.4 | 4.94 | 5.53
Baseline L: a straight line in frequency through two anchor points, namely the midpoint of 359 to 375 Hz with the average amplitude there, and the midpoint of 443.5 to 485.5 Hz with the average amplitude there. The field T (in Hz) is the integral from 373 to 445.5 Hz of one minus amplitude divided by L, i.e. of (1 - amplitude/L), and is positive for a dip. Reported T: 3.6 Hz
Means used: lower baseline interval 5.3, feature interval 5.05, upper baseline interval 5.32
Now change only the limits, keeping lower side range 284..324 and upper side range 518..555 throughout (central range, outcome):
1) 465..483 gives -0.9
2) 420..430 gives -0.5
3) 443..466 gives -0.8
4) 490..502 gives 1.7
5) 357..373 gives -2.0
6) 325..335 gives -0.4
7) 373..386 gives -0.7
